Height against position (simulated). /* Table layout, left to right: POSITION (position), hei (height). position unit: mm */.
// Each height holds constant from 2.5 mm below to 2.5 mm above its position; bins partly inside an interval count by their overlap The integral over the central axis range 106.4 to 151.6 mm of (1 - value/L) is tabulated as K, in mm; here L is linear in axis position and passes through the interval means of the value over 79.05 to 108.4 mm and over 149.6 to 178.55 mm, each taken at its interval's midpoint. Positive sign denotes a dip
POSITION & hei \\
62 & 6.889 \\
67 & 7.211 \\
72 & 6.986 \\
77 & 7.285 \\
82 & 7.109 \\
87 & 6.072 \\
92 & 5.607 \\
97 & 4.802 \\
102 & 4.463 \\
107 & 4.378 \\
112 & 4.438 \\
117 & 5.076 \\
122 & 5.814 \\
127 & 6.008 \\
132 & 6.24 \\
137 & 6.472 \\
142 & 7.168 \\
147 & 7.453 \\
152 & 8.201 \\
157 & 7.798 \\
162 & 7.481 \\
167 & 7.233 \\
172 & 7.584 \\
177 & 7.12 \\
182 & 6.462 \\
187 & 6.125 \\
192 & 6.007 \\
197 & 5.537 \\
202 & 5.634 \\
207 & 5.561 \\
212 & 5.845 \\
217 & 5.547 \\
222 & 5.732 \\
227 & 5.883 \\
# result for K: 3.5 mm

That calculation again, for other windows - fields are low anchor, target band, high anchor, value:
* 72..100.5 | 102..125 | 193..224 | 4.4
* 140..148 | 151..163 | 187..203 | -1.6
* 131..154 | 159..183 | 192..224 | -2.7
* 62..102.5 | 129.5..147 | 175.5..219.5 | -1.7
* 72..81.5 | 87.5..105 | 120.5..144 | 4.6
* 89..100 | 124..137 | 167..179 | 0.0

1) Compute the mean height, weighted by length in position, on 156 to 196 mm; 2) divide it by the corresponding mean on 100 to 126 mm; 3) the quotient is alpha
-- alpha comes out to 1.40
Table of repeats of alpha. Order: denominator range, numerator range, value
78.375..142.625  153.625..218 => 1.15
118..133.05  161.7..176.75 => 1.25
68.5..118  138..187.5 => 1.28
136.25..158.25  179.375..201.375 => 0.80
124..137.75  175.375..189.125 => 1.06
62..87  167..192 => 0.97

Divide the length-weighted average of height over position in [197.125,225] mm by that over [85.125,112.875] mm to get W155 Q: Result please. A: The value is 1.14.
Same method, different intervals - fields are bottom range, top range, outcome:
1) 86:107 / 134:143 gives 1.33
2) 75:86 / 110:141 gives 0.82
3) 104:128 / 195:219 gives 1.11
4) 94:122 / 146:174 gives 1.61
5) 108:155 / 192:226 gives 0.91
